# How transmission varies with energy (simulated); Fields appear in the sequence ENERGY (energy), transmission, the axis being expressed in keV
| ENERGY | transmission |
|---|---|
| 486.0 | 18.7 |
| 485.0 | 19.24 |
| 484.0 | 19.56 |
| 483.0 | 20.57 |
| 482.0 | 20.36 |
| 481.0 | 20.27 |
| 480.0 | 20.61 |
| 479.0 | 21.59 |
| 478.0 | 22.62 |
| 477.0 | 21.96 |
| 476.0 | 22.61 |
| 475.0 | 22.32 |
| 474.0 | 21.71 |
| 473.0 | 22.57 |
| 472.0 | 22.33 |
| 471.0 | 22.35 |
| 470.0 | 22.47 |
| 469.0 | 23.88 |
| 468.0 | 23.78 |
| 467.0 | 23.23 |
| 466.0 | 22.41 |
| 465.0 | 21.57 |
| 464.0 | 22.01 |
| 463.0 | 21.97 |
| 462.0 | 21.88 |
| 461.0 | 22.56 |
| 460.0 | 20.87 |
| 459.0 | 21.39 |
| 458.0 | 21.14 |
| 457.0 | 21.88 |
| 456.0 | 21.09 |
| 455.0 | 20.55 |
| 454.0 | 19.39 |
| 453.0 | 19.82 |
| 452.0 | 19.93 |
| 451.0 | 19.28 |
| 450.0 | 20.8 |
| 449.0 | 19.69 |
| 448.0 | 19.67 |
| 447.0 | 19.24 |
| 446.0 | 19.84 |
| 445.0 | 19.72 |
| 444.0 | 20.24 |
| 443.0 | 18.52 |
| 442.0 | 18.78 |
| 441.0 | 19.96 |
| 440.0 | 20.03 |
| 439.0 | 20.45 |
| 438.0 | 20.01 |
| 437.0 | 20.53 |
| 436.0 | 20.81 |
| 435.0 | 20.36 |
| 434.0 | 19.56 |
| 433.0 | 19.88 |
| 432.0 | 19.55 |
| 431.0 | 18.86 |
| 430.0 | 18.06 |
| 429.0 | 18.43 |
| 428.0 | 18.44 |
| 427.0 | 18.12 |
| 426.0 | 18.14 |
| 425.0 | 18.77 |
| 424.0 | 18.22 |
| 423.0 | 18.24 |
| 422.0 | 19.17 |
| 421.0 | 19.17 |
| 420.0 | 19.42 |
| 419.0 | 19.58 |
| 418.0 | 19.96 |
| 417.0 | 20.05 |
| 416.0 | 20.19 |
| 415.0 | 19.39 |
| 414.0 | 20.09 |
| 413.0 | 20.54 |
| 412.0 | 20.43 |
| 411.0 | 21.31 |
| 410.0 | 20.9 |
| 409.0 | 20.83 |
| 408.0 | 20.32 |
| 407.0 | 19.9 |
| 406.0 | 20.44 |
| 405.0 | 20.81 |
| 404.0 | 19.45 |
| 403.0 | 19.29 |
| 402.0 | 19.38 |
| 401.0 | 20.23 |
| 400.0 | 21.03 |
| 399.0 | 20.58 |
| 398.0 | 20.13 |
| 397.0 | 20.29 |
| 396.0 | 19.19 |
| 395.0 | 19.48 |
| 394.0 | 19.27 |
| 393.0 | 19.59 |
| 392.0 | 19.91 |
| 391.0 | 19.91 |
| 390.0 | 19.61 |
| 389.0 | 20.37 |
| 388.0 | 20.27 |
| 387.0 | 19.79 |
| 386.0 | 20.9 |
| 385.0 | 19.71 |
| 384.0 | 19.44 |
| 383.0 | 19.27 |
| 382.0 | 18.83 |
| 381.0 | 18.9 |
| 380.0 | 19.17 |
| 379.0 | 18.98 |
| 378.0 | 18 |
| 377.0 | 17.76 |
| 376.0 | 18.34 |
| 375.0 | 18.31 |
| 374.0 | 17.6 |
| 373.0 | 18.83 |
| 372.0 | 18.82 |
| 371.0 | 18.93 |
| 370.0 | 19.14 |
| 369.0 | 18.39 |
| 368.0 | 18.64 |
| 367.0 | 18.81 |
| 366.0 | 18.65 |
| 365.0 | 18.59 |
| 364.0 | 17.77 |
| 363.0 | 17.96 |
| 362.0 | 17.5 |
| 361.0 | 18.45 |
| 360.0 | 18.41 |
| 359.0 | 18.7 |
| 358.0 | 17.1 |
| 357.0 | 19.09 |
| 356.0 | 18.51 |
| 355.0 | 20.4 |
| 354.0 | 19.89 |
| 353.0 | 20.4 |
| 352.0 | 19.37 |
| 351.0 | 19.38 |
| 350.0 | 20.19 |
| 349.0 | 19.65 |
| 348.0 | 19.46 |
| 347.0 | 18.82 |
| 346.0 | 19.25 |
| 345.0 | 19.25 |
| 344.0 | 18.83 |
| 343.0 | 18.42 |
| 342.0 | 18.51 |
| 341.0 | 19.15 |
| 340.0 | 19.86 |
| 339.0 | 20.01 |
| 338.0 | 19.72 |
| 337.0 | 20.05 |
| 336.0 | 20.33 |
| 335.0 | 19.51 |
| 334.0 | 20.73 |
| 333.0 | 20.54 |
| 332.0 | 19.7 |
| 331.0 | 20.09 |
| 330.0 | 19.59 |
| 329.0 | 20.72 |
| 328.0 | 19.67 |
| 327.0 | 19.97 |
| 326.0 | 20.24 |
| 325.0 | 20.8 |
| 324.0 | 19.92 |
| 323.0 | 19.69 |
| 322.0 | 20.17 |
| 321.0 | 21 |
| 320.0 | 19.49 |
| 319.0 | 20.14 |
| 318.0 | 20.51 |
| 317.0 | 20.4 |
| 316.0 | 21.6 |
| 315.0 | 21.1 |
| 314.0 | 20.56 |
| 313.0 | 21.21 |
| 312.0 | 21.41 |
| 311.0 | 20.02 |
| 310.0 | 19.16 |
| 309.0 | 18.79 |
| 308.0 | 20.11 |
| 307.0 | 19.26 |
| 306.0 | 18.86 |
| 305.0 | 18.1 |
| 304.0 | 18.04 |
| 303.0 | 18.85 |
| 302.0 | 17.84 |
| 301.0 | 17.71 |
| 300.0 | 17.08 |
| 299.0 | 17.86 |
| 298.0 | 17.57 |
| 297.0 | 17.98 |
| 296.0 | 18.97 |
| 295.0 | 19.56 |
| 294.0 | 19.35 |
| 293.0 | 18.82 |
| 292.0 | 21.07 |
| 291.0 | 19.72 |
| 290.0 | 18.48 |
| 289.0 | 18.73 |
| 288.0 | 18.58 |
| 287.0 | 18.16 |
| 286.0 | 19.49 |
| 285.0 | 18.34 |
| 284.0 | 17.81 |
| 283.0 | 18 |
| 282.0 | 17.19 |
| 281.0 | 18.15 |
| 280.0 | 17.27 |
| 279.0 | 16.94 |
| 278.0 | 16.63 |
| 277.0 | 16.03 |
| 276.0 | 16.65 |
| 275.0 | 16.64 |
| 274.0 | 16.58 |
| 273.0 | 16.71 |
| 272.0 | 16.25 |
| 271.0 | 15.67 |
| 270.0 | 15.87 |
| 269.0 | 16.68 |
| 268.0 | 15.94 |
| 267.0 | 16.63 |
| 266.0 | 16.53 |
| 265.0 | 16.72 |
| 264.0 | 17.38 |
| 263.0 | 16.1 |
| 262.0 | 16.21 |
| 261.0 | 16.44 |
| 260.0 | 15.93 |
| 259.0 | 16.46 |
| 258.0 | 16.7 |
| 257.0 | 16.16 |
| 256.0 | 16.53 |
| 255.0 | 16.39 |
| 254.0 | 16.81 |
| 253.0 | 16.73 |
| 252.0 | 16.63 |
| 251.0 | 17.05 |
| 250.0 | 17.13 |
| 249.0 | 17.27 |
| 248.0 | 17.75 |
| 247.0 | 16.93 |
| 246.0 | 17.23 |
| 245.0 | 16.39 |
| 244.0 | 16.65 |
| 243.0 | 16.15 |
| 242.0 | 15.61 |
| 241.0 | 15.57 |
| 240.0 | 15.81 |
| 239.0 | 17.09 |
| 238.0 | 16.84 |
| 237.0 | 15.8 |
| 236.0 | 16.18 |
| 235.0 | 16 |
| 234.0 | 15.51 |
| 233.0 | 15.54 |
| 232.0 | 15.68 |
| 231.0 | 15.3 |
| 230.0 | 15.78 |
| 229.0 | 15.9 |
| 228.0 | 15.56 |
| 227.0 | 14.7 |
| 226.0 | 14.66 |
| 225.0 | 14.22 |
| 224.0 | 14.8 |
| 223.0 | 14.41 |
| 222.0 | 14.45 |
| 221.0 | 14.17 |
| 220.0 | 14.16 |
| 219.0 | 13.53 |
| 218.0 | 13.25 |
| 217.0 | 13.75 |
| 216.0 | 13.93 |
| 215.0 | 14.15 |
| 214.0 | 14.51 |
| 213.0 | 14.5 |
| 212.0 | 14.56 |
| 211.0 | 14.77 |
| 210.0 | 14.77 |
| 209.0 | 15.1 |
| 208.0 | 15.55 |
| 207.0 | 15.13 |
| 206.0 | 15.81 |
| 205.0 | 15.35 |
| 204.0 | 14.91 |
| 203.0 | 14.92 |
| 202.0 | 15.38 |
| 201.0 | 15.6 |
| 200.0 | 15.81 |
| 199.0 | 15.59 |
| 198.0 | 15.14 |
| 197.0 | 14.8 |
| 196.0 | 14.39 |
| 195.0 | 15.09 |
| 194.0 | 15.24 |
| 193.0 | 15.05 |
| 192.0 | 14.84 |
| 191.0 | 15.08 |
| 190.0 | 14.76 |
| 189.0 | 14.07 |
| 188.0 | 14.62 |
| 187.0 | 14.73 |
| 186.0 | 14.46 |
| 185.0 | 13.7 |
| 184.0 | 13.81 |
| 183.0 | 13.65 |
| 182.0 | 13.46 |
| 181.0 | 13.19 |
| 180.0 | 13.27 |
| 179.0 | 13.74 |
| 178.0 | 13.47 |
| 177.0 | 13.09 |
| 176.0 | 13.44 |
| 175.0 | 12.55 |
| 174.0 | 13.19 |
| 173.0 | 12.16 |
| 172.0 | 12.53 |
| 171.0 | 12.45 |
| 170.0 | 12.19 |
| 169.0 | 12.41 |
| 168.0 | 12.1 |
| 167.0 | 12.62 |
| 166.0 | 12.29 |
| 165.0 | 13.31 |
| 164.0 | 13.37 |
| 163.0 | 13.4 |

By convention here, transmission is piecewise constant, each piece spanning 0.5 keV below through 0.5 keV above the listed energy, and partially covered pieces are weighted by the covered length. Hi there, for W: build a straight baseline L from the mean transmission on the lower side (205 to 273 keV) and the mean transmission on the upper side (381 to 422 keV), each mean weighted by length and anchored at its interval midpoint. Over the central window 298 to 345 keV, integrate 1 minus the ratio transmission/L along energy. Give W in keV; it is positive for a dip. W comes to -4.7 keV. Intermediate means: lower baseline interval 15.7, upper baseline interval 20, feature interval 19.7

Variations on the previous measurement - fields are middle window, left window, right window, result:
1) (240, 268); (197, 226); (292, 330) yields 0.34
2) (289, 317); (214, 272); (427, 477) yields -3.23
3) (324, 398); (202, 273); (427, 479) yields -2.75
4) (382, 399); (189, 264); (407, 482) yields -0.49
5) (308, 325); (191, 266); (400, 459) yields -2.83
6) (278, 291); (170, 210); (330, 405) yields -0.87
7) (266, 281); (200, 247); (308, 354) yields 0.78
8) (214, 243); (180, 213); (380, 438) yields 0.79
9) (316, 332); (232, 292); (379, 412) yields -1.66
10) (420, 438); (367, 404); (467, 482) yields 1.41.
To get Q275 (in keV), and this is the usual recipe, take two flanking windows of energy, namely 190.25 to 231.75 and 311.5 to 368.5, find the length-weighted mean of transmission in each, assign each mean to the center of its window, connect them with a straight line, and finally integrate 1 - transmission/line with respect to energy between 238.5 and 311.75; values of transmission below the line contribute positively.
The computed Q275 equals -0.9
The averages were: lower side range 14.8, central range 17.4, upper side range 19.6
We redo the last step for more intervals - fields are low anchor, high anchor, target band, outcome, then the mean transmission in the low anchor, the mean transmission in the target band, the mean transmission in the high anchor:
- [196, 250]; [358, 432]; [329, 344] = -1.5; 15.3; 19.7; 19.3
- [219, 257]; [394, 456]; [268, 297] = -1.6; 15.9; 17.8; 19.7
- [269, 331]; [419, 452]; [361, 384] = 0.7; 18.8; 18.5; 19.4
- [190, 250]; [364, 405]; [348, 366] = -0.3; 15.3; 18.9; 19.3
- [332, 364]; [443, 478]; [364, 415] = 1.3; 19.3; 19.5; 21.3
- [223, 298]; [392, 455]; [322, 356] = -2.9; 16.8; 19.7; 19.7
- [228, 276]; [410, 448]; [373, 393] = -0.5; 16.4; 19.2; 19.5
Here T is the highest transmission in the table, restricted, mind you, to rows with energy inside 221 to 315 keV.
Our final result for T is 21.41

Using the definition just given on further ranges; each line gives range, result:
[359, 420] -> 21.31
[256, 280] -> 17.38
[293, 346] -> 21.6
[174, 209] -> 15.81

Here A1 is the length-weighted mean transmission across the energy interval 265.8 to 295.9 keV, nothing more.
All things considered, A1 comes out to 17.6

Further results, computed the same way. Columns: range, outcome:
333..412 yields 19.4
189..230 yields 14.8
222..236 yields 15.2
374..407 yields 19.6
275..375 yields 19.1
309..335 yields 20.3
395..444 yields 19.7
